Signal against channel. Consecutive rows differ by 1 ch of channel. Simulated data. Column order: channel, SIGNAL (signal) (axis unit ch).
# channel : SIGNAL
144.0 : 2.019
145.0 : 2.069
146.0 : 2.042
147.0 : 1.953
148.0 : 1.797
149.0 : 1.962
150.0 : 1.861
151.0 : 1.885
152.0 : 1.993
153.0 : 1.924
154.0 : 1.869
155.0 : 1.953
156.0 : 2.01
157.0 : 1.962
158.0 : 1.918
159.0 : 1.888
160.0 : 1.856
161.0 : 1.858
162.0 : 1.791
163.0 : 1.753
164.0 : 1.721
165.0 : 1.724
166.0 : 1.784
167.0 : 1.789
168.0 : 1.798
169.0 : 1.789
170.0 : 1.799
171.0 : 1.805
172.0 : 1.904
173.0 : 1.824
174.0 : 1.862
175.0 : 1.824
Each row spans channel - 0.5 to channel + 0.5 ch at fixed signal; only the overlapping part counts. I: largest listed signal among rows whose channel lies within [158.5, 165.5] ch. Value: 1.888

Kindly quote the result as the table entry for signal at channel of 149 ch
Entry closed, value 1.962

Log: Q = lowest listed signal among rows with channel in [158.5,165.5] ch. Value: 1.721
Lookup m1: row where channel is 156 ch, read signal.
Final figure 2.01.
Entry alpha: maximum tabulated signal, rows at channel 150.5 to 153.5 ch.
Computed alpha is 1.993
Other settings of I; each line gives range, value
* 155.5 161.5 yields 2.01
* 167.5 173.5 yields 1.904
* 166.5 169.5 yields 1.798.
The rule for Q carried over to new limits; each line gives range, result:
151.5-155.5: 1.869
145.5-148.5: 1.797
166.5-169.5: 1.789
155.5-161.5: 1.856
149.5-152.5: 1.861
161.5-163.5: 1.753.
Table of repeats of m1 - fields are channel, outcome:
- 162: 1.791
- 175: 1.824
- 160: 1.856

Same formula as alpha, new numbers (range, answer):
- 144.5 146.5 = 2.069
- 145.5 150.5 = 2.042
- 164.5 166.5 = 1.784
